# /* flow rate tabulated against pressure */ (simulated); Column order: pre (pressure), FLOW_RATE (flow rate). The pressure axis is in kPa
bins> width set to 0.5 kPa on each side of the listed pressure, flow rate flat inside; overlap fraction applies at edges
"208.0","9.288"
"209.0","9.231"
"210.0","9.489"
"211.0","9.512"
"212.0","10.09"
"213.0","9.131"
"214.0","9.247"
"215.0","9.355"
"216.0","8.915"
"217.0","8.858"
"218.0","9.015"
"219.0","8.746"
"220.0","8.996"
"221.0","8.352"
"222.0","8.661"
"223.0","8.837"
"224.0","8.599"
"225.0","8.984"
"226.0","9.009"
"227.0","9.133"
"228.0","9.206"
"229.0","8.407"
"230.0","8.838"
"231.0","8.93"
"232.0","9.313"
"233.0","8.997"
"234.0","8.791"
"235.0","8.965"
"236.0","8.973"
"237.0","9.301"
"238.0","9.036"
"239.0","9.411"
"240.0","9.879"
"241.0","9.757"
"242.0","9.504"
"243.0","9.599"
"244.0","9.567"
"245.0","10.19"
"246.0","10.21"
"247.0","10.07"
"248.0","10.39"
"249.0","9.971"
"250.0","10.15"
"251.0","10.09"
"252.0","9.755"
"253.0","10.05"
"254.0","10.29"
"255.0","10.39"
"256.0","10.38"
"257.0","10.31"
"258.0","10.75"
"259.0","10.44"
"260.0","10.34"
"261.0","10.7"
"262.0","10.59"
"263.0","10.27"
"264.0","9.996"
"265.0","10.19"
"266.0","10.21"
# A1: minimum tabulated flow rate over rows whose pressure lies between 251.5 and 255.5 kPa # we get 9.755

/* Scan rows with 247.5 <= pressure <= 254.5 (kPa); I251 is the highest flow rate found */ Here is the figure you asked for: 10.39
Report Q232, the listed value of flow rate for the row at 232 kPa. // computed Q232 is 9.313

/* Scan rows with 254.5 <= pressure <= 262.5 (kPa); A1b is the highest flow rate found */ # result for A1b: 10.75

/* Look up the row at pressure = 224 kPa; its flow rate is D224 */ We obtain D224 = 8.599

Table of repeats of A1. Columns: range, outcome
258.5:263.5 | 10.27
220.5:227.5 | 8.352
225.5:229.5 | 8.407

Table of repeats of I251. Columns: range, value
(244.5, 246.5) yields 10.21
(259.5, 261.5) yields 10.7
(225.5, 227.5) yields 9.133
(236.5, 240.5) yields 9.879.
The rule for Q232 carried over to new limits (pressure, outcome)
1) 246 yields 10.21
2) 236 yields 8.973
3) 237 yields 9.301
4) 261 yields 10.7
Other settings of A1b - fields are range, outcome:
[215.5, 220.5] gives 9.015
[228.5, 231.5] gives 8.93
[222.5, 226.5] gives 9.009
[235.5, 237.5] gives 9.301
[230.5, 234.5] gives 9.313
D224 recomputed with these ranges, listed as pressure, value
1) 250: 10.15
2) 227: 9.133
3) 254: 10.29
